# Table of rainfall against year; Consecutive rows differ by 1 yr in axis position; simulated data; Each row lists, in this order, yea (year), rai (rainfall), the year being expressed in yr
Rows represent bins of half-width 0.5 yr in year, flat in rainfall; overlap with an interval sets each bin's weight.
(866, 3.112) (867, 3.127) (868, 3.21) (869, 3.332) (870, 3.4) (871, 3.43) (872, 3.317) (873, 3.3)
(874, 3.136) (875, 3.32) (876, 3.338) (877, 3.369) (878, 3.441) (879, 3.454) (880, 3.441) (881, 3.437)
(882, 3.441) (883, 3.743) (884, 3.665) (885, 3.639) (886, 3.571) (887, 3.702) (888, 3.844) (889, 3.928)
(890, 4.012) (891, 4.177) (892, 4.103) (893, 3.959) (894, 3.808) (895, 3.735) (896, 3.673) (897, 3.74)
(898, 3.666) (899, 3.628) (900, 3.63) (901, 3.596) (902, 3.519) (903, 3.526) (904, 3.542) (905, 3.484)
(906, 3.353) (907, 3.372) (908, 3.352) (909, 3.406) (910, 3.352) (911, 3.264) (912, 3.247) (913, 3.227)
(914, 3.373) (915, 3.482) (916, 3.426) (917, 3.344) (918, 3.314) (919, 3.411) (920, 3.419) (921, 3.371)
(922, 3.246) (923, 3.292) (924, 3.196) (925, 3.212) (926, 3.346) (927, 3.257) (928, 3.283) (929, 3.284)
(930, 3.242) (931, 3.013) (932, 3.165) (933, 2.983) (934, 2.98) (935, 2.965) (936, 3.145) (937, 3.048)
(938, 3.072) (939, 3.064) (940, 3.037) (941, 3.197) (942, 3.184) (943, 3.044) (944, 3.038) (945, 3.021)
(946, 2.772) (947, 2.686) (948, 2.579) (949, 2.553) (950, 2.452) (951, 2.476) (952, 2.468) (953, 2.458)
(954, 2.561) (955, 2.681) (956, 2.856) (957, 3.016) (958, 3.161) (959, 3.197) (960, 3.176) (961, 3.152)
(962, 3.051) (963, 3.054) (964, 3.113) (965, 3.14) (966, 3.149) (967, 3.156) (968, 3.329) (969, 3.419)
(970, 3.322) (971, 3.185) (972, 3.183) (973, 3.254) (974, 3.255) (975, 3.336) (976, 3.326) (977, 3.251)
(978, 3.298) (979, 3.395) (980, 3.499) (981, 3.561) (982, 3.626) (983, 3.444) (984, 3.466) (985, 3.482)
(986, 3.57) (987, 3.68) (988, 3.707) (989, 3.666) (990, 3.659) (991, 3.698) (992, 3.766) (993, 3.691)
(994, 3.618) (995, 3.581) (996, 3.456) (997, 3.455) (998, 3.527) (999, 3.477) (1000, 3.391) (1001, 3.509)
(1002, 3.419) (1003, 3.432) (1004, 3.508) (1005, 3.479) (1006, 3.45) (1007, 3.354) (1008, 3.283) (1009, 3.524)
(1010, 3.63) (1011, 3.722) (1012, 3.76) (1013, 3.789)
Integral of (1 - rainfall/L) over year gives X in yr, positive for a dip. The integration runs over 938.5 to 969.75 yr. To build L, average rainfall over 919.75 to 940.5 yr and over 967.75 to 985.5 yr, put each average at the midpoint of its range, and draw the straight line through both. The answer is 3.1 yr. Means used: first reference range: 3.17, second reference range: 3.37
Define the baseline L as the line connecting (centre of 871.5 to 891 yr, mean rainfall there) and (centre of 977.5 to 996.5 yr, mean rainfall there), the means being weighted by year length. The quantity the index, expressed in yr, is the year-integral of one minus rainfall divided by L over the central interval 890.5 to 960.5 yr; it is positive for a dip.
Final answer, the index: 6.5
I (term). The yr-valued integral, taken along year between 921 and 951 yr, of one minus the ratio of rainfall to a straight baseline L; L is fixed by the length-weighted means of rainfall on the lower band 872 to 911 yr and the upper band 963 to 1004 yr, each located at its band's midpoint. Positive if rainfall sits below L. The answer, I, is 4.0 yr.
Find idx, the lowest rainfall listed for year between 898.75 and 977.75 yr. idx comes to 2.452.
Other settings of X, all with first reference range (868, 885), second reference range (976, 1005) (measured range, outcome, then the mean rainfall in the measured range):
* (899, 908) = -0.2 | 3.5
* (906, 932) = 1.1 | 3.31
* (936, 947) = 1.4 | 3.04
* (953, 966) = 1.9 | 3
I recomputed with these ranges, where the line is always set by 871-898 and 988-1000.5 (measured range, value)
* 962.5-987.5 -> 1.76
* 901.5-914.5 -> 0.83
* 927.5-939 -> 1.60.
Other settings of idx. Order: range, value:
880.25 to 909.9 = 3.352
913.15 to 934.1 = 2.98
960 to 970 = 3.051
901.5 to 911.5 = 3.264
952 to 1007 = 2.458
